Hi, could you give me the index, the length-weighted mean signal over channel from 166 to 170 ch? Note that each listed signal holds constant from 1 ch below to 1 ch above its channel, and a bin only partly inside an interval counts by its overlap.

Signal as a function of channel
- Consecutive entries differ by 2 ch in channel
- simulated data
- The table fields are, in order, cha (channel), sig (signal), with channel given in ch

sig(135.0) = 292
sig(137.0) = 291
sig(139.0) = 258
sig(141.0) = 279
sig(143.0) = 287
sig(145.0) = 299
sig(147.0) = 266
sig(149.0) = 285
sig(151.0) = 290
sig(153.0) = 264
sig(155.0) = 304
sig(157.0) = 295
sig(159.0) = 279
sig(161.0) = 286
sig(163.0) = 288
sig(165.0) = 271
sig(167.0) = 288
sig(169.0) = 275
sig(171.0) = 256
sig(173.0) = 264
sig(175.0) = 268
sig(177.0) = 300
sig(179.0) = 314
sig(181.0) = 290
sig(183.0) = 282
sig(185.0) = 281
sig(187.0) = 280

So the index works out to 282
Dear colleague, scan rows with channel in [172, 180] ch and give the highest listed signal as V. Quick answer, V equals 314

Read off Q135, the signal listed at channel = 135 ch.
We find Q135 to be 292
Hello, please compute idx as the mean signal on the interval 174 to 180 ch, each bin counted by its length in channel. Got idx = 294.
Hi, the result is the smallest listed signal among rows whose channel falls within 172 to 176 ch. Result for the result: 264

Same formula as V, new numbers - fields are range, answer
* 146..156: 304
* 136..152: 299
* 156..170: 295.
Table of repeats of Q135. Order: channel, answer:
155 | 304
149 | 285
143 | 287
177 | 300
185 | 281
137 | 291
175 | 268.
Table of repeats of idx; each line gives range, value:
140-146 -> 288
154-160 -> 293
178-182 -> 302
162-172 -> 276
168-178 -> 273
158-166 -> 281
